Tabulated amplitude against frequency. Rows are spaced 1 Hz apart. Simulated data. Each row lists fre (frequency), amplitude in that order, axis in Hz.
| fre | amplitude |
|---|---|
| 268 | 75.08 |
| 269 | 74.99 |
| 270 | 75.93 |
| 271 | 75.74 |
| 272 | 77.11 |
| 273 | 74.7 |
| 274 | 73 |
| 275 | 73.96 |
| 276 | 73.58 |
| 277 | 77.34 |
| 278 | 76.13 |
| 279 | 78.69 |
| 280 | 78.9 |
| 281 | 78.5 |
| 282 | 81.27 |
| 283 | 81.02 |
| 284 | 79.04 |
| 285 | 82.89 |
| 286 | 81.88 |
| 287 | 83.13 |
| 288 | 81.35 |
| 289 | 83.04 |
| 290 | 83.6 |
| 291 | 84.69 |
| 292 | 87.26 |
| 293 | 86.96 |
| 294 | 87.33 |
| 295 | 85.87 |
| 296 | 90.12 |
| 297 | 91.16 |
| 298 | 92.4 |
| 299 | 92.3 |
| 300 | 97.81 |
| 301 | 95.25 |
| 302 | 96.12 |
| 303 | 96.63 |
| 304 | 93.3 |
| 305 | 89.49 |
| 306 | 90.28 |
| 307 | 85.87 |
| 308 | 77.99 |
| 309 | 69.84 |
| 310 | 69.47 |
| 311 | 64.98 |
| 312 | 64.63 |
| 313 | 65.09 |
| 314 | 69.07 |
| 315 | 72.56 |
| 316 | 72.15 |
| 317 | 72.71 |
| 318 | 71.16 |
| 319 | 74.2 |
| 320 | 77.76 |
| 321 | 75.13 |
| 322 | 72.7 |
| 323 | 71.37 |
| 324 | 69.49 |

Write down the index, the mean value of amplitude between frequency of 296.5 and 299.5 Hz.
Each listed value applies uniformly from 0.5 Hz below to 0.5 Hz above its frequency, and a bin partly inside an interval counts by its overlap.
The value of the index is 92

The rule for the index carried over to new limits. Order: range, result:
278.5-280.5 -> 78.8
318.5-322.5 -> 74.9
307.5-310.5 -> 72.4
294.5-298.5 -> 89.9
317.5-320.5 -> 74.4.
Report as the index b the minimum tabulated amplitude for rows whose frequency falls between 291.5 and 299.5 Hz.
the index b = 85.87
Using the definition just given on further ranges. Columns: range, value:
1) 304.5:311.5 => 64.98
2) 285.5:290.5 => 81.35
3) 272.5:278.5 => 73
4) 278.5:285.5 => 78.5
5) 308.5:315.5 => 64.63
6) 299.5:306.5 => 89.49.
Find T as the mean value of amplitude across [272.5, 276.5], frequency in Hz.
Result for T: 73.8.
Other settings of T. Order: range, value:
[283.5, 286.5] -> 81.3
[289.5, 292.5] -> 85.2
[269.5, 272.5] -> 76.3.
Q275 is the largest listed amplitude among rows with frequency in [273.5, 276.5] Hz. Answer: 73.96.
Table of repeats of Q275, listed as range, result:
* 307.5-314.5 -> 77.99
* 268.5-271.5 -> 75.93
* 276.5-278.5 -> 77.34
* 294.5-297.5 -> 91.16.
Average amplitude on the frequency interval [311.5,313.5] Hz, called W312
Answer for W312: 64.9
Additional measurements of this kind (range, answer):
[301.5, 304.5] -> 95.4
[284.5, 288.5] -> 82.3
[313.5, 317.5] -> 71.6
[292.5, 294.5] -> 87.1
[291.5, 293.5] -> 87.1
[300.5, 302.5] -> 95.7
